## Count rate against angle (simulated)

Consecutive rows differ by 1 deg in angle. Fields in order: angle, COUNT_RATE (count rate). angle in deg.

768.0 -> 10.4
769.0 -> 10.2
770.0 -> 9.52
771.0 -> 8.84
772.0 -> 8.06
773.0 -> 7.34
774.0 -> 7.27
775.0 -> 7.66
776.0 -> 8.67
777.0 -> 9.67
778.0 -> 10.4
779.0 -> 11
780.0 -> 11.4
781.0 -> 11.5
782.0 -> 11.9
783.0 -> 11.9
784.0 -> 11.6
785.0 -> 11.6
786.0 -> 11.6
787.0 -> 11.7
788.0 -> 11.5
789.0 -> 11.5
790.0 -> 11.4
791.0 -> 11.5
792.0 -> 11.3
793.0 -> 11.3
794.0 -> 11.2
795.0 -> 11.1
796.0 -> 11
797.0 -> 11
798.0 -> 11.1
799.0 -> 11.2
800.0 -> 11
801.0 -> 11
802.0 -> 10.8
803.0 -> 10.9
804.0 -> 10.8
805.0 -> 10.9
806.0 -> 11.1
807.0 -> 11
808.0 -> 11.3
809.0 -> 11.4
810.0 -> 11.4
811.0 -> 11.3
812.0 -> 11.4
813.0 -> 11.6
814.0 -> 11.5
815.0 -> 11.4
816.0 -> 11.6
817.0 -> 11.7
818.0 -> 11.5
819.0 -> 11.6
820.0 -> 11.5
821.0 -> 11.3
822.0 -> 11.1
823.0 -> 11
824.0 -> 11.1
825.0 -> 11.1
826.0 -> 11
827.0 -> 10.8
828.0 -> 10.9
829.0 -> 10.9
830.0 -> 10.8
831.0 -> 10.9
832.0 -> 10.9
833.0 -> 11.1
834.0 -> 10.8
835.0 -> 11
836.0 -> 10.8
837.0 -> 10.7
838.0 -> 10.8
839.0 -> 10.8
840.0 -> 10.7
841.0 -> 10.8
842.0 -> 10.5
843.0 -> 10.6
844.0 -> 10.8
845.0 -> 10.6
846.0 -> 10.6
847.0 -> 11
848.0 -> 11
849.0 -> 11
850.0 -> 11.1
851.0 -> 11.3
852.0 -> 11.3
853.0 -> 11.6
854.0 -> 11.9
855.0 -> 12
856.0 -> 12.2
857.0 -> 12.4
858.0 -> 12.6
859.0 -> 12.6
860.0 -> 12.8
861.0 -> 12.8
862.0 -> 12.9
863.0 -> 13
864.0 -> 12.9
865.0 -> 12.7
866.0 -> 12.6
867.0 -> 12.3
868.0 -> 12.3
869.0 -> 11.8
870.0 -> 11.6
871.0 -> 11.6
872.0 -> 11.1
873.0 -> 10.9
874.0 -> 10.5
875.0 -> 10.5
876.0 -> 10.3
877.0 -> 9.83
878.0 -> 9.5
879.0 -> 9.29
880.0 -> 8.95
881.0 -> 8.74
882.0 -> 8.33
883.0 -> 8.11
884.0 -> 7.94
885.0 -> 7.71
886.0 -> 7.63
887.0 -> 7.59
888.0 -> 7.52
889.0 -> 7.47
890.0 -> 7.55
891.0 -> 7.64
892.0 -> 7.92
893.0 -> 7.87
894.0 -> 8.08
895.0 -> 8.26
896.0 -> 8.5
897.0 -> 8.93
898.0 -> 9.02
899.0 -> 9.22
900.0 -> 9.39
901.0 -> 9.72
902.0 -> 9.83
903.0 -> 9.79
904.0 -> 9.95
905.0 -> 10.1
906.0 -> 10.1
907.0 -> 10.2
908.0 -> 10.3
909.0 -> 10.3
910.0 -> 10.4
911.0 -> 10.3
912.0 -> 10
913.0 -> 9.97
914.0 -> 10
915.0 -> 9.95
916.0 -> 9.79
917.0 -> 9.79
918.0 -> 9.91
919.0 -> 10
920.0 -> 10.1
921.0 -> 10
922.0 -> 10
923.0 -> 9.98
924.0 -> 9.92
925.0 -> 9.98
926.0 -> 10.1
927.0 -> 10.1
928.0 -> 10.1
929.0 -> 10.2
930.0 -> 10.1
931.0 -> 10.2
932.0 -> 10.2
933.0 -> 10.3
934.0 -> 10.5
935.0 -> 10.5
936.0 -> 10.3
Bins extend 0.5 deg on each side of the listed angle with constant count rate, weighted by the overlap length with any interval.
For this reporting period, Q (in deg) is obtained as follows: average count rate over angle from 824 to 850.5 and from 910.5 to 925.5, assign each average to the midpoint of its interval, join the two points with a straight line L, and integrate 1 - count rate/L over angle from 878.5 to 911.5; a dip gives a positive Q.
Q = 4.4 deg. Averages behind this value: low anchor 10.9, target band 8.87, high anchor 9.98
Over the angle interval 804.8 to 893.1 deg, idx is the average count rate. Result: 10.8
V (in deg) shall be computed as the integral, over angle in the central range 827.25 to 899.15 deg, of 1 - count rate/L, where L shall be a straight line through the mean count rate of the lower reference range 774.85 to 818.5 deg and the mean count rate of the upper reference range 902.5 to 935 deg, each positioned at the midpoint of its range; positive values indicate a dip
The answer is 1.0 deg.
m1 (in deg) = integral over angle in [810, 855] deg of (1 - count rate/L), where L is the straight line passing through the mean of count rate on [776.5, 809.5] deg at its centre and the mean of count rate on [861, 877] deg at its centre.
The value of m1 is 1.6 deg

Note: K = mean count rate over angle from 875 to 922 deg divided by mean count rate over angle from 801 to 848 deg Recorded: 0.8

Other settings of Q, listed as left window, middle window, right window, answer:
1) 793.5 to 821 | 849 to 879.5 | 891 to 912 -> -4.7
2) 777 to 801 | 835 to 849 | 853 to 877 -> 1.2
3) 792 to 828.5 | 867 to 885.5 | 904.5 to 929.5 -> 0.9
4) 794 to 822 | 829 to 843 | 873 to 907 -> -0.5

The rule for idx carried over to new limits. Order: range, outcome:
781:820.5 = 11.3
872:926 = 9.34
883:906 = 8.55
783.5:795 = 11.5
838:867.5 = 11.7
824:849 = 10.8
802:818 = 11.3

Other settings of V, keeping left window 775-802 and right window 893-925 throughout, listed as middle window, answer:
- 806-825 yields -1.03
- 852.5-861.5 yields -1.76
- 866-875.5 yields -1.23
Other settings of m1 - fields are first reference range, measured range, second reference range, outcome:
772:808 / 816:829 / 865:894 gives -1.15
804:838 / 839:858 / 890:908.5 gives -1.44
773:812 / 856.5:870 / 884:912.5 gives -4.15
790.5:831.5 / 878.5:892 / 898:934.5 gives 3.03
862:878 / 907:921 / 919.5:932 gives 0.43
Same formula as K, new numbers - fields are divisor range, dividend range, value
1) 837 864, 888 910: 0.78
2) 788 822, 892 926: 0.86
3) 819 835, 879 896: 0.73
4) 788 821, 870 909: 0.81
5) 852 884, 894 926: 0.87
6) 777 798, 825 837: 0.96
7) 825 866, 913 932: 0.88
